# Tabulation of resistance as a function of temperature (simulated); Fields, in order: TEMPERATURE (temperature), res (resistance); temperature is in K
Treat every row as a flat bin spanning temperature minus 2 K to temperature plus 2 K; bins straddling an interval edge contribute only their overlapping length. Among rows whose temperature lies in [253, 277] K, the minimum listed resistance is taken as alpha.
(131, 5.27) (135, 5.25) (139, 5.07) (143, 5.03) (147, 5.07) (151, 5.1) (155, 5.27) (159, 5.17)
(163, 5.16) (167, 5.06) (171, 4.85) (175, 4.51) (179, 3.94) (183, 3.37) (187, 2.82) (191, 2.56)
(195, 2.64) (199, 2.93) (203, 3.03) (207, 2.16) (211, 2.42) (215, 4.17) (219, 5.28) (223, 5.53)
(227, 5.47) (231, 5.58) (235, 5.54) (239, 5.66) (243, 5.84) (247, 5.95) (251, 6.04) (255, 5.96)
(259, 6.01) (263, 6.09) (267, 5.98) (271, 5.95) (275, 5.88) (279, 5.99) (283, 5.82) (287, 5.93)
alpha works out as 5.88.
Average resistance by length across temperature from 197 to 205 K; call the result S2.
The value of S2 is 2.98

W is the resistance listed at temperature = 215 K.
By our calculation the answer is 4.17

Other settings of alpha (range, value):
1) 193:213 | 2.16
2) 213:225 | 4.17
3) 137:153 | 5.03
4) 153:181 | 3.94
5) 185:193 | 2.56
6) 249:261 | 5.96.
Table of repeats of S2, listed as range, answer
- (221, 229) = 5.5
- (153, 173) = 5.1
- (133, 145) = 5.12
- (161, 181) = 4.7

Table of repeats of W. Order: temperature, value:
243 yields 5.84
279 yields 5.99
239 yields 5.66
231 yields 5.58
